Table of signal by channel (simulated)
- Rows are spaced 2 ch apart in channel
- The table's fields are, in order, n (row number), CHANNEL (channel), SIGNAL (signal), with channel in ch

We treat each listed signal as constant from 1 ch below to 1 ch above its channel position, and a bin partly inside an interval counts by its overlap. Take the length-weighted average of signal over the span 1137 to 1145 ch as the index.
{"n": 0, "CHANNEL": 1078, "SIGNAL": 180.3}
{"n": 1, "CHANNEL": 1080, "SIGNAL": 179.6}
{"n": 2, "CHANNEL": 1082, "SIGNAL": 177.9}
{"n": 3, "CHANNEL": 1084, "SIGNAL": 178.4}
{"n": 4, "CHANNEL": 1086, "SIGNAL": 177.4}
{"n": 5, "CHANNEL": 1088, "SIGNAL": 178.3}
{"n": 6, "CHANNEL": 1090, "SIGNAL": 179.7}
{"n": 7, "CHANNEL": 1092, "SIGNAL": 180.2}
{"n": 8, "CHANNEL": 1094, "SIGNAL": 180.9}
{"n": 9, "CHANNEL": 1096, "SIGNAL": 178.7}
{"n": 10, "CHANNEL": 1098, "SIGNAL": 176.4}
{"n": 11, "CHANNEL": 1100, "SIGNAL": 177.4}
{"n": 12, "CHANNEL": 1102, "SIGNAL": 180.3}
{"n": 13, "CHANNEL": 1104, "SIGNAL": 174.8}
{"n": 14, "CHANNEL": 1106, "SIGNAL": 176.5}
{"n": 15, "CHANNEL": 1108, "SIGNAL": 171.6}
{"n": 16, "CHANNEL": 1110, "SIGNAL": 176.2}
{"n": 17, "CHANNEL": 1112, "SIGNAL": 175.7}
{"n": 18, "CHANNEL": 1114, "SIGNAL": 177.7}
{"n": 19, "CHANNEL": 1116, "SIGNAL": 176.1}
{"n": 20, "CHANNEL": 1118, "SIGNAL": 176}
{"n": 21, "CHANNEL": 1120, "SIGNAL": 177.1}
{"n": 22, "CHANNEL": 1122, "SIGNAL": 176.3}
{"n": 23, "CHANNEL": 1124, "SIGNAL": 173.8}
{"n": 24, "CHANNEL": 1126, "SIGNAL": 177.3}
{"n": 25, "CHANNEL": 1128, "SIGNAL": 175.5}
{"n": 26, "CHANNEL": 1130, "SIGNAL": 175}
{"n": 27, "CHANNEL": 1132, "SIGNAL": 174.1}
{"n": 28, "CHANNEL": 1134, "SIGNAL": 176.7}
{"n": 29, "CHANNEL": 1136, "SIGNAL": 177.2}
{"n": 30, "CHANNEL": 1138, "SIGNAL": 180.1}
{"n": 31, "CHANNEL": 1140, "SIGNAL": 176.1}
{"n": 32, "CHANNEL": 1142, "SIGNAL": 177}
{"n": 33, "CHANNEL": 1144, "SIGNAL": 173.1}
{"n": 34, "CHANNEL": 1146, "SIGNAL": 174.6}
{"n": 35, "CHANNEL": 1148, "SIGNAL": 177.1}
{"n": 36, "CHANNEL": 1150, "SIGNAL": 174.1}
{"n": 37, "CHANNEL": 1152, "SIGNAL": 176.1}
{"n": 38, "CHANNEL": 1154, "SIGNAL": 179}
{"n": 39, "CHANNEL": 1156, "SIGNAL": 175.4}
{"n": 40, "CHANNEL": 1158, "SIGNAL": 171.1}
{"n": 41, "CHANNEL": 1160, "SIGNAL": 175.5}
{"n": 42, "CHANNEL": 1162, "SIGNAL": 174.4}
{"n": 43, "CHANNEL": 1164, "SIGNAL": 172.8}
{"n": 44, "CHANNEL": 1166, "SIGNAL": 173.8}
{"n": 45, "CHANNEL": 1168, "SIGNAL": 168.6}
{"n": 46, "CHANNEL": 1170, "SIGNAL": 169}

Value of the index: 177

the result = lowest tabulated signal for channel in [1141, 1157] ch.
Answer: 173.1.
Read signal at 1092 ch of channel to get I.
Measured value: 180.2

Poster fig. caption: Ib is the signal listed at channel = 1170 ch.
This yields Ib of 169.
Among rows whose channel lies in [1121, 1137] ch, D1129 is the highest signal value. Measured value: 177.3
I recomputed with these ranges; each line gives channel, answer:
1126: 177.3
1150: 174.1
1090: 179.7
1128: 175.5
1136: 177.2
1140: 176.1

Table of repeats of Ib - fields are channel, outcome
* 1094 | 180.9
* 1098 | 176.4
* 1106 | 176.5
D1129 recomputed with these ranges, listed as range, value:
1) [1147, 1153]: 177.1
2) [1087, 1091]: 179.7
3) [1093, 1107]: 180.9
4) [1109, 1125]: 177.7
